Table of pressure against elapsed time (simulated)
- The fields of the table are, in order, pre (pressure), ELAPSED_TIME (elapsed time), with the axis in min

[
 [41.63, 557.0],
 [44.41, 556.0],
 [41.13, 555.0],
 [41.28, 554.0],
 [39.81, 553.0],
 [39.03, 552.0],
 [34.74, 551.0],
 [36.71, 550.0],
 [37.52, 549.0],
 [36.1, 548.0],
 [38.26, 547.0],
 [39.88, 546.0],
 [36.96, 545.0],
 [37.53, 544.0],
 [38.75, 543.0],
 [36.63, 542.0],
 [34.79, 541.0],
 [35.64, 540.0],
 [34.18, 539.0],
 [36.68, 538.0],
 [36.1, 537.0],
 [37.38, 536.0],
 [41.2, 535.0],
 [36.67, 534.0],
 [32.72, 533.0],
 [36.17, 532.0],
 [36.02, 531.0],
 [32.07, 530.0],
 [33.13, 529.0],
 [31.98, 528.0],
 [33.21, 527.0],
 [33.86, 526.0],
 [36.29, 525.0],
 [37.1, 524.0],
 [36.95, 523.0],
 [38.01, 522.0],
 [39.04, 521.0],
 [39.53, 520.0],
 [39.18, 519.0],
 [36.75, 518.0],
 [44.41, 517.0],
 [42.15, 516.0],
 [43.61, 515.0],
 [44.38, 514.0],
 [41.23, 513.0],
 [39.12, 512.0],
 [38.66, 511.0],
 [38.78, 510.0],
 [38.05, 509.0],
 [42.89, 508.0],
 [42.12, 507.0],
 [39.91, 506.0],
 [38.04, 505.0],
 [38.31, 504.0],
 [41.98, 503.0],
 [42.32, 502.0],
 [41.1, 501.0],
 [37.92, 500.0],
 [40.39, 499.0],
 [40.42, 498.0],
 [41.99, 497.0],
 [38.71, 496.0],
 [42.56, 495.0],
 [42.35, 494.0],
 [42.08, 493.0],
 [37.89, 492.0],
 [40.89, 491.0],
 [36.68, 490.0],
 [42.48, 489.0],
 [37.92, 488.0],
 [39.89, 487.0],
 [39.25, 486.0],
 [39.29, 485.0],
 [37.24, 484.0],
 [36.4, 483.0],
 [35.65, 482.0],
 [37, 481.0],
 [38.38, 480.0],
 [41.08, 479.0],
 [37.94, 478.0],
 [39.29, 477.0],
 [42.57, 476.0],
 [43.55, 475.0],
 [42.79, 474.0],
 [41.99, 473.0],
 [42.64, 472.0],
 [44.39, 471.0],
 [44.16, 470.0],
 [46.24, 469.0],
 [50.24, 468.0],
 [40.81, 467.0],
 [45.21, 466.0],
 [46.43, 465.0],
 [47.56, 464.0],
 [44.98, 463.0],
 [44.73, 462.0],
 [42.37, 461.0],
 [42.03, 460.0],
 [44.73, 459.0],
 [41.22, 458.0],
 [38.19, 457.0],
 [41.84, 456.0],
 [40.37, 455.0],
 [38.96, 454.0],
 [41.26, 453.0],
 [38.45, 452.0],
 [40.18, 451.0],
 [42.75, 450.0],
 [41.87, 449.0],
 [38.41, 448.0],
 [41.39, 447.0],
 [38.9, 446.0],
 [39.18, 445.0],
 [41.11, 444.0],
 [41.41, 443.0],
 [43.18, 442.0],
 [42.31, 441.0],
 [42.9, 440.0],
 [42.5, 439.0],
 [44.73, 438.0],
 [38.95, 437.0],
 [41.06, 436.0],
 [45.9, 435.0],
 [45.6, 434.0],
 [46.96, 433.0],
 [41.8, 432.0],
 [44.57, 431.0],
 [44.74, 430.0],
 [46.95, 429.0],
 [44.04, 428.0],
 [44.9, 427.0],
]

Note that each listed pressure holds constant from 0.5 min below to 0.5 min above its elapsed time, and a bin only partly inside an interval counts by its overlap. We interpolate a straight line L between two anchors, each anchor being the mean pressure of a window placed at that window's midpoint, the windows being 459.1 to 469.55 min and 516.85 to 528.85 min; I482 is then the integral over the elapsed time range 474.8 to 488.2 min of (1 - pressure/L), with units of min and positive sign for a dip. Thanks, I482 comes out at 1.2 min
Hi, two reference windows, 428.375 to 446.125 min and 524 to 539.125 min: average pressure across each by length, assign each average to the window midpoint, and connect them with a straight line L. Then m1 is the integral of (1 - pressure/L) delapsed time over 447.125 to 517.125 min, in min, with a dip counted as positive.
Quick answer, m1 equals -3.3 min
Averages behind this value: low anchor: 43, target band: 41.2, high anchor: 35.3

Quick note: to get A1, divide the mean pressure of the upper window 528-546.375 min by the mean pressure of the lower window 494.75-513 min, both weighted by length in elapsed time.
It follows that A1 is 0.90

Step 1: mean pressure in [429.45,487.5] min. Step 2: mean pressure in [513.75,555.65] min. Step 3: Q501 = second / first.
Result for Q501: 0.9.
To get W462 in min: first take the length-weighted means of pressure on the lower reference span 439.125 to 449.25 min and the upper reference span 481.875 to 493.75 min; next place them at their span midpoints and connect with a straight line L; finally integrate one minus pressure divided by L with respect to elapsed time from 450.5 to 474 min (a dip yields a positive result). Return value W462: -1.6 min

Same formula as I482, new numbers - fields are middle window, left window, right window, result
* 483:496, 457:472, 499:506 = 0.6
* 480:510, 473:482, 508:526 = 0.2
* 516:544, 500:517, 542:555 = 2.0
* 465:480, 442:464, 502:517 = -0.7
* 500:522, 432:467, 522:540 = -2.0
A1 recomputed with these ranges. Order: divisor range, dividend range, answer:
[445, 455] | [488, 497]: 1.01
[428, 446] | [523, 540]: 0.82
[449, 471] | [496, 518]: 0.95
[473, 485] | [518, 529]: 0.92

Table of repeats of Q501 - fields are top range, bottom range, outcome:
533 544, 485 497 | 0.91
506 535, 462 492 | 0.92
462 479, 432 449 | 1.04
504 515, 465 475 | 0.91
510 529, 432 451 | 0.91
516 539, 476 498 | 0.93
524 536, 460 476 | 0.79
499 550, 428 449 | 0.89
